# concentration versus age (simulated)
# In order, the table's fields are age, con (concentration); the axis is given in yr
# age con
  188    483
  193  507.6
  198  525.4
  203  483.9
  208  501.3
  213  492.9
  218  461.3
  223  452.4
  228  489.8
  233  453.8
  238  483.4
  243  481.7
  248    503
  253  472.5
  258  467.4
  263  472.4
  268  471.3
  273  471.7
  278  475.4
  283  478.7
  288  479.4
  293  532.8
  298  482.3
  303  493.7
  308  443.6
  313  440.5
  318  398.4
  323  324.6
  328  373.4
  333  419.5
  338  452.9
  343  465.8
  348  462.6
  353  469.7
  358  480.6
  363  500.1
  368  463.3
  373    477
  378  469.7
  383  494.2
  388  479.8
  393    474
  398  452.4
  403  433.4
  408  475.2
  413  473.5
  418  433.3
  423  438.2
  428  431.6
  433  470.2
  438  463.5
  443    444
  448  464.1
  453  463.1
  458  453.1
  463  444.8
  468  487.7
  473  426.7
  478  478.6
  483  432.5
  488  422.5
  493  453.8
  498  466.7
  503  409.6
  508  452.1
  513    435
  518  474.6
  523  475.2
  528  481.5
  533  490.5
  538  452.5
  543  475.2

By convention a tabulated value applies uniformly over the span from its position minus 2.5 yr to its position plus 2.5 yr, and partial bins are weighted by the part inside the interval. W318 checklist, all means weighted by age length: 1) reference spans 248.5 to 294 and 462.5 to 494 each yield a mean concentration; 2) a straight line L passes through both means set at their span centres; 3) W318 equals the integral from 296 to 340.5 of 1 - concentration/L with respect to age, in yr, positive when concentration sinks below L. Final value 4.5 yr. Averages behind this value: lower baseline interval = 479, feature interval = 425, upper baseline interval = 450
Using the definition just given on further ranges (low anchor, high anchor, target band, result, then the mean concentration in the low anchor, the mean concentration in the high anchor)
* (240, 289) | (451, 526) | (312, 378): 3.7 yr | 477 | 452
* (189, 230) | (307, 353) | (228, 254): -0.5 yr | 489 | 422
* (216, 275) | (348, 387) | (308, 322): 1.8 yr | 474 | 478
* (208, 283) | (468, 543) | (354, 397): -1.2 yr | 476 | 456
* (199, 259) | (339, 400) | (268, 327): 2.7 yr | 480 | 474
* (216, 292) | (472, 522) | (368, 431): -0.4 yr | 476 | 447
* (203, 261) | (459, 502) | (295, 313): 0.0 yr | 478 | 450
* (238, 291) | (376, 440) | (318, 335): 3.5 yr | 478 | 461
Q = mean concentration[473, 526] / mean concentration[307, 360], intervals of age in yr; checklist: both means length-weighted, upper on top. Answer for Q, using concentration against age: 1.05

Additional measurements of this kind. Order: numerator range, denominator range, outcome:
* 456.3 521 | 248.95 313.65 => 0.94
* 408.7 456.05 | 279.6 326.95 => 1.01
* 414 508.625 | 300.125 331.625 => 1.09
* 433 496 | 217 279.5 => 0.96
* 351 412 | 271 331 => 1.05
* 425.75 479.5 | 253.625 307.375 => 0.95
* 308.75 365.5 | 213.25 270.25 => 0.92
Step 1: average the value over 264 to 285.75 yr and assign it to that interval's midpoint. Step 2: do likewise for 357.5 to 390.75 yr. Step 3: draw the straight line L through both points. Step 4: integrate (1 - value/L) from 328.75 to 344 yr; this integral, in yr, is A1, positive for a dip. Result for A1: 1.4 yr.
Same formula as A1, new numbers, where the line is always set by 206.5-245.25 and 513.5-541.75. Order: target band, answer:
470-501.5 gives 1.8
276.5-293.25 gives -0.4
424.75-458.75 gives 1.3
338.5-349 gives 0.3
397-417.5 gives 0.7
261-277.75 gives 0.1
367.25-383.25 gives 0.0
